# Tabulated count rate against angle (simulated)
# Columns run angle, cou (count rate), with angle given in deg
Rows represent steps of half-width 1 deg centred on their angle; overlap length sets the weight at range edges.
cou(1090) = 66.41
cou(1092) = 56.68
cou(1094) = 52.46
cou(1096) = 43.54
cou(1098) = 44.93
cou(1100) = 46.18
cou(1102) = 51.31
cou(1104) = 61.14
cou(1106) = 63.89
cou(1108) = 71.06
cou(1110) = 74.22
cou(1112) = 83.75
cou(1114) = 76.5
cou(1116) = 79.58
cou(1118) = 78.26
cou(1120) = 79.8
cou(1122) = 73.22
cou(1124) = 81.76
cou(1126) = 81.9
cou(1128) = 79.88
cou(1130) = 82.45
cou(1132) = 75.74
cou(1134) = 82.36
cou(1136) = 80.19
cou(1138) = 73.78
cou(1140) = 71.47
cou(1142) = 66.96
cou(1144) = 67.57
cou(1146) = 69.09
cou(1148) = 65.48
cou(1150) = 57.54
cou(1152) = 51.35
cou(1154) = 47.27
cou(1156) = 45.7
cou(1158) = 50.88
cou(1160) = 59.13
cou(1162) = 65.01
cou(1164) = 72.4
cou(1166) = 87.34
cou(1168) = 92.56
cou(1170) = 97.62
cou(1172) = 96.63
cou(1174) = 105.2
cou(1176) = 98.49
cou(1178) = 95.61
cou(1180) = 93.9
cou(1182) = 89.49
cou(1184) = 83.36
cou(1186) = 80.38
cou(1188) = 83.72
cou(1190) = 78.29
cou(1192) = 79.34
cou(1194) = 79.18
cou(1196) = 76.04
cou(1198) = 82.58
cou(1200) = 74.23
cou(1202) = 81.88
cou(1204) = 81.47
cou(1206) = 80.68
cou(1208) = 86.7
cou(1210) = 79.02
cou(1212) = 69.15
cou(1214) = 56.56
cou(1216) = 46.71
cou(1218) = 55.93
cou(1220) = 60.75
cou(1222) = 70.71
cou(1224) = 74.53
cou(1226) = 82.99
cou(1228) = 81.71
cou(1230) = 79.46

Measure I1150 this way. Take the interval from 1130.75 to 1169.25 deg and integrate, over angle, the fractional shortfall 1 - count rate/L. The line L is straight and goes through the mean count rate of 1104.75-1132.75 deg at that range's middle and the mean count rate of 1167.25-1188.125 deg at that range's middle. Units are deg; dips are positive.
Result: 7.9 deg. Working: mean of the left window 77.2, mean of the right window 92.8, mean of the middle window 67.8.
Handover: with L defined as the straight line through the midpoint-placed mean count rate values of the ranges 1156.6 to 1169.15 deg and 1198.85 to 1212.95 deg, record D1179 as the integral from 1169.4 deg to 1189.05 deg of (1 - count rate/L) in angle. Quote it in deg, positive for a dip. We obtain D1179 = -4.9 deg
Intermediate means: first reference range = 70.7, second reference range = 79.1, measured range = 92.3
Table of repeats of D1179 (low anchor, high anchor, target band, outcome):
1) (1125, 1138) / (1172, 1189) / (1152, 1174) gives 3.9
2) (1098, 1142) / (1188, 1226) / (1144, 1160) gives 3.7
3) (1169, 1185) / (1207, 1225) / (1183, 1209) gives 0.1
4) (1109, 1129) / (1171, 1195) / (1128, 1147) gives 1.6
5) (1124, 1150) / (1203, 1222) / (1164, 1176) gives -3.7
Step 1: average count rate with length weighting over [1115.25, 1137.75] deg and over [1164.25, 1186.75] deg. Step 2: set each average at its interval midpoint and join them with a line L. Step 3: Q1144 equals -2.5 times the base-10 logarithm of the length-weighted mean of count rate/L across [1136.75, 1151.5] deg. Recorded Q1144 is 0.24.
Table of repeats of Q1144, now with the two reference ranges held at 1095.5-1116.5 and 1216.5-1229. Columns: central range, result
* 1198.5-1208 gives -0.17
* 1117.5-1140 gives -0.21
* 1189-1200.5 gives -0.15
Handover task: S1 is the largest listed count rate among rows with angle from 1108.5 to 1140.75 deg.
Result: 83.75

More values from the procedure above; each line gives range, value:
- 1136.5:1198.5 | 105.2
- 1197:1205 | 82.58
